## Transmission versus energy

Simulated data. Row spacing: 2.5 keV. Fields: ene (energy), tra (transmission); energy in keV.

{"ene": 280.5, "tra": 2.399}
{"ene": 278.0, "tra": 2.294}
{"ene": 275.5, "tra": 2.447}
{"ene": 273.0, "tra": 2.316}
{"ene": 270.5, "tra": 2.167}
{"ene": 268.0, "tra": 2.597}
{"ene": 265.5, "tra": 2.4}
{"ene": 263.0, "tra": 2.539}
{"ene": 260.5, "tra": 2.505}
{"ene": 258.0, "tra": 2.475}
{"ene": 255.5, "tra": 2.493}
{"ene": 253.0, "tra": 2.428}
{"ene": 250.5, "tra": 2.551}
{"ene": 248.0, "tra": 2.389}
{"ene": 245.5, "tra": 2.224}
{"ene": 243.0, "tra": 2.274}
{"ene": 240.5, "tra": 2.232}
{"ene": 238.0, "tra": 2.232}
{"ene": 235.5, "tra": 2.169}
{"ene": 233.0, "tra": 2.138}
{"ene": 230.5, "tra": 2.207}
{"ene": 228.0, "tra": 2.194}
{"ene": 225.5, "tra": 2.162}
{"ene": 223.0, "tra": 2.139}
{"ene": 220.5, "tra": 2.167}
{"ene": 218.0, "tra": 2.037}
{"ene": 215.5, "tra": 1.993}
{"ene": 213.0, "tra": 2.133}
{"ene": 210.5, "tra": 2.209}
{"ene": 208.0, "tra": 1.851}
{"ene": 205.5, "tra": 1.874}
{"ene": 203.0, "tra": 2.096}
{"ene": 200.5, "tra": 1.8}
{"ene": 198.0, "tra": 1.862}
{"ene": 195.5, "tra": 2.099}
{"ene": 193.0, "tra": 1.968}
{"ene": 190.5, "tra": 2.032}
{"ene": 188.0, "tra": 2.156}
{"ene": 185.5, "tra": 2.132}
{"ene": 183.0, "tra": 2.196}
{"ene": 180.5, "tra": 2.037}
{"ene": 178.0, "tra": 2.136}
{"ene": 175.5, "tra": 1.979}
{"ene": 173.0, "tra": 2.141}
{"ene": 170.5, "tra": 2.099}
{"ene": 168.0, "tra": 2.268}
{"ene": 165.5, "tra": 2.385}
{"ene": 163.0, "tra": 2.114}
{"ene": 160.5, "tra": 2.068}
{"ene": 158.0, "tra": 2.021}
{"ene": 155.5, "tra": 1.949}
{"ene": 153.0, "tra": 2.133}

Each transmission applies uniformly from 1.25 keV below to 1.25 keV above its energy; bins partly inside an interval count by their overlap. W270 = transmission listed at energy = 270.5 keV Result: 2.167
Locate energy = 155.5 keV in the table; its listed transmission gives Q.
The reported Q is 1.949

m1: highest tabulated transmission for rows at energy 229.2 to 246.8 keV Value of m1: 2.274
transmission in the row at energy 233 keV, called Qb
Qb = 2.138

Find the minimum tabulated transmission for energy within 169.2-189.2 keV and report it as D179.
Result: 1.979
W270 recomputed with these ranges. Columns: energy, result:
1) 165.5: 2.385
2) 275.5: 2.447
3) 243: 2.274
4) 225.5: 2.162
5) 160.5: 2.068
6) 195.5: 2.099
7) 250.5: 2.551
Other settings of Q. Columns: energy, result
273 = 2.316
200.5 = 1.8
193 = 1.968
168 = 2.268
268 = 2.597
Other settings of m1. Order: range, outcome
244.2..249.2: 2.389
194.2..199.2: 2.099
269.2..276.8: 2.447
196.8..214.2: 2.209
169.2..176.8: 2.141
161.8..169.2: 2.385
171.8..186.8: 2.196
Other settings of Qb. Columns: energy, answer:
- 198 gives 1.862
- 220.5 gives 2.167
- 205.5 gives 1.874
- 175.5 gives 1.979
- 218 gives 2.037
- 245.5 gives 2.224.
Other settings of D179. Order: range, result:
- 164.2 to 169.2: 2.268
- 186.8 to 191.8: 2.032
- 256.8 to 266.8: 2.4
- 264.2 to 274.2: 2.167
